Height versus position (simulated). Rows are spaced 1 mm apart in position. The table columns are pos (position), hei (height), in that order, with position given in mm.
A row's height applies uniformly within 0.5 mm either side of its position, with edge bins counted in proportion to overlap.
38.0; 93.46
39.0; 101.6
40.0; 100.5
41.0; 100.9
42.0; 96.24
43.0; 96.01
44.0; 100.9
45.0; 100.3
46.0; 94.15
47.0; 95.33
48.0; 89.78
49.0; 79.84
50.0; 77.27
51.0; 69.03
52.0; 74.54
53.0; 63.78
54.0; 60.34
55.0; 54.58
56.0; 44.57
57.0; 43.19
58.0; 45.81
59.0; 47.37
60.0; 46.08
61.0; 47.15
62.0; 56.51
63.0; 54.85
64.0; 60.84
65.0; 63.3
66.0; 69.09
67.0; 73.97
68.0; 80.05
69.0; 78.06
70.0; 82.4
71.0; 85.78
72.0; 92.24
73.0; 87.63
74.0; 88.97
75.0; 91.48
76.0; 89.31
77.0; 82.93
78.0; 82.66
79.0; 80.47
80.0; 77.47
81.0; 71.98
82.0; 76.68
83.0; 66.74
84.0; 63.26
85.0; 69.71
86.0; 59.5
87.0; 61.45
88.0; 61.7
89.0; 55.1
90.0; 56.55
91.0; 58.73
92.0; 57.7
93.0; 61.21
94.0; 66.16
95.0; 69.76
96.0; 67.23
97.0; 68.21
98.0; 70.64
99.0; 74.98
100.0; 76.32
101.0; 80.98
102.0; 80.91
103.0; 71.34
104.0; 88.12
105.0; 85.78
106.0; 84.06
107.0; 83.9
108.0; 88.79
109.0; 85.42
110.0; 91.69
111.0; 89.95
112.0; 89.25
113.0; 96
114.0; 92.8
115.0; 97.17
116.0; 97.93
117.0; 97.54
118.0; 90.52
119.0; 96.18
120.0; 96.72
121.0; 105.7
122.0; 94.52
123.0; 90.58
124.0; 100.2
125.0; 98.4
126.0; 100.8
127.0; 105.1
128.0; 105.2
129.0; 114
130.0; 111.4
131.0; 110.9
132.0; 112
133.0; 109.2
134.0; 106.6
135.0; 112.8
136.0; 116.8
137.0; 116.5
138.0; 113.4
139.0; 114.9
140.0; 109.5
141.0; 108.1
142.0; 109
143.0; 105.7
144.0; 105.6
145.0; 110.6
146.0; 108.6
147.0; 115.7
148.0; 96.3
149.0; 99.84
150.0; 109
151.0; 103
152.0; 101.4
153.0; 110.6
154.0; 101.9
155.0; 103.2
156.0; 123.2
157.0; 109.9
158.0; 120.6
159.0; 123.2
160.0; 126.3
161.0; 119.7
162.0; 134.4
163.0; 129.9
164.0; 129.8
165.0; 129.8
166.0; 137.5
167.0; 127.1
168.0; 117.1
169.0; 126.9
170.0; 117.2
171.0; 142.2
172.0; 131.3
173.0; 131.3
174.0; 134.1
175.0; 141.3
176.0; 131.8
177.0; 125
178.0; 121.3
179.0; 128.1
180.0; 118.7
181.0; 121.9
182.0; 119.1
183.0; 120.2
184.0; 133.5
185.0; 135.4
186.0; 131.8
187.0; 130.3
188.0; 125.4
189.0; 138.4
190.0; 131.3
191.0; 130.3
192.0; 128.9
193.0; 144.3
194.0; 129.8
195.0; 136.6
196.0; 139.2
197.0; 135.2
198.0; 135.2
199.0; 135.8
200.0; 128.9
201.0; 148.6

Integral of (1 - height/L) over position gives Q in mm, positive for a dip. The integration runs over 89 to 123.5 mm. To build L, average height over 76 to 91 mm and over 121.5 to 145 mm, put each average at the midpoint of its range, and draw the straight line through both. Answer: 2.1 mm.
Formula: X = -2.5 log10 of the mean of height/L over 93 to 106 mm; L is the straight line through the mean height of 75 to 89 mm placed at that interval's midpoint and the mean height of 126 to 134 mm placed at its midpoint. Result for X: 0.15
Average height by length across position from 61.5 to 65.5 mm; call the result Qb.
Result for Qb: 58.9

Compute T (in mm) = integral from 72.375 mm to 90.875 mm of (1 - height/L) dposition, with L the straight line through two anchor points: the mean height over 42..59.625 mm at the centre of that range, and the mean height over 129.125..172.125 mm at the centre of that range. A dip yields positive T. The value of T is 2.7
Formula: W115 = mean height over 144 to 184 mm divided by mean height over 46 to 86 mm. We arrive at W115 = 1.70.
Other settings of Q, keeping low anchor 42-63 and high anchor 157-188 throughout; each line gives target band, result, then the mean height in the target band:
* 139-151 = 0.73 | 107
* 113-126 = 0.67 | 96.7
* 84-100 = 4.41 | 64.3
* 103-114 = 1.02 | 87.7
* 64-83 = -0.04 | 79.9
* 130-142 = -0.20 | 112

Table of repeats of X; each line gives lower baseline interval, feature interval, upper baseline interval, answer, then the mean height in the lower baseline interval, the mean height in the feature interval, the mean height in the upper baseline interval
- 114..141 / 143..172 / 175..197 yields 0.01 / 105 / 117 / 130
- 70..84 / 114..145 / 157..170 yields 0.04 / 81.9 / 105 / 126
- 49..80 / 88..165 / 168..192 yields 0.05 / 69.4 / 97.6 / 129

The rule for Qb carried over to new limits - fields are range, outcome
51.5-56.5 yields 59.6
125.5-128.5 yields 104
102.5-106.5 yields 82.3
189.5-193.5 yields 134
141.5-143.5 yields 107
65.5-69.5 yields 75.3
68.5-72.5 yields 84.6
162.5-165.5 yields 130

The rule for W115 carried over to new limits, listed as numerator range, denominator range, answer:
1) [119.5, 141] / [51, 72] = 1.71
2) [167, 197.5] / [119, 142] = 1.22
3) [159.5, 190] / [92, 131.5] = 1.45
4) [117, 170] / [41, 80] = 1.48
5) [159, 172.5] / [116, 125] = 1.33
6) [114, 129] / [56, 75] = 1.47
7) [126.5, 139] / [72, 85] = 1.39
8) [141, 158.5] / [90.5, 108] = 1.46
